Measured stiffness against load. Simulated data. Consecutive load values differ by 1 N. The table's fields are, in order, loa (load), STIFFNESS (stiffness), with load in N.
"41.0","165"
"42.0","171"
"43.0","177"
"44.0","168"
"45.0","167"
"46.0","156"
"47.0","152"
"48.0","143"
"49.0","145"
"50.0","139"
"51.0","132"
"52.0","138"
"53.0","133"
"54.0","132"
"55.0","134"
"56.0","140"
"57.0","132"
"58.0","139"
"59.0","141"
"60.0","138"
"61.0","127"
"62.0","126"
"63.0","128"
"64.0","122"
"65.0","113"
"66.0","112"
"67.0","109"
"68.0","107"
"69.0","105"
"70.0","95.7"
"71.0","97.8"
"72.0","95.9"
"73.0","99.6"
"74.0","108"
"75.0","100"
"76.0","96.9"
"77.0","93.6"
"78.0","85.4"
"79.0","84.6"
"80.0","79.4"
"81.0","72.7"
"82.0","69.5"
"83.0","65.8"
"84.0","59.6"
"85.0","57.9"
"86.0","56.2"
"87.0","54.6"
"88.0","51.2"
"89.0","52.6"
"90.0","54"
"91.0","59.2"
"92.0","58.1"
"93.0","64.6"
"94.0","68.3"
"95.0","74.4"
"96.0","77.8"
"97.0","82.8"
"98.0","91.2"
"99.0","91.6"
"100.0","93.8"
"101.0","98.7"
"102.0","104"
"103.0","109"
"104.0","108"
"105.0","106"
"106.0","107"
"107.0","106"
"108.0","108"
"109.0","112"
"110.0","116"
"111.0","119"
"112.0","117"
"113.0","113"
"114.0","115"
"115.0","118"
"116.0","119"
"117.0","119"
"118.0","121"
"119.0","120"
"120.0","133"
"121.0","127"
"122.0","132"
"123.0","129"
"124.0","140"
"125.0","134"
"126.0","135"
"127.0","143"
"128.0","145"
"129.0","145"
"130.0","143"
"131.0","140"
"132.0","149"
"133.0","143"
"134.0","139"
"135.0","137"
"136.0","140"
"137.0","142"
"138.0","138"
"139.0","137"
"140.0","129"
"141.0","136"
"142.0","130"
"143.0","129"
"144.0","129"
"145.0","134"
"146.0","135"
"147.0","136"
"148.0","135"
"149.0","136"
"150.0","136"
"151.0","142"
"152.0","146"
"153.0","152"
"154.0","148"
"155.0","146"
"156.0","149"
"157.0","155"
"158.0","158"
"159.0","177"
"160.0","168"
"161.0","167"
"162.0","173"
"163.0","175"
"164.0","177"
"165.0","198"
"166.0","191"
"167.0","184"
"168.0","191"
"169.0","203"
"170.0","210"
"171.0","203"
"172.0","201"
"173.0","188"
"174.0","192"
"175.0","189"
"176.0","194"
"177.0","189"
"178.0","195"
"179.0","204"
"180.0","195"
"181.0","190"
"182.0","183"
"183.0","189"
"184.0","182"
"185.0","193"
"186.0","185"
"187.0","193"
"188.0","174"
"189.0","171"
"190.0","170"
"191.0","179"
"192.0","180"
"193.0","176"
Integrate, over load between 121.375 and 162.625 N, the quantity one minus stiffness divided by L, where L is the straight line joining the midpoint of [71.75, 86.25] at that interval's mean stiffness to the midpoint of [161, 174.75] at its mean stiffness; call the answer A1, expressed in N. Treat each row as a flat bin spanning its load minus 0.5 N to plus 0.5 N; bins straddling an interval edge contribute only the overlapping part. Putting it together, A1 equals 4.0 N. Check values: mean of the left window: 81.9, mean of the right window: 190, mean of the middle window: 143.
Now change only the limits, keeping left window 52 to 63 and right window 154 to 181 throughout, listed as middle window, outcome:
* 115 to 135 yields 3.7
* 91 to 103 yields 5.5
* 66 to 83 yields 5.8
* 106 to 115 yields 2.5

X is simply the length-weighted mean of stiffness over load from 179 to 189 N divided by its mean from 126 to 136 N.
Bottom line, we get 1.3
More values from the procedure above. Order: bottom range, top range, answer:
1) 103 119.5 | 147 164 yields 1.35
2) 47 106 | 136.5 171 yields 1.57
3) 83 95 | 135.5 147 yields 2.29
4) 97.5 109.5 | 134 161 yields 1.39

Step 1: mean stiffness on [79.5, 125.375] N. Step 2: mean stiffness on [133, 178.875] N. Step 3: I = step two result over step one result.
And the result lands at 1.7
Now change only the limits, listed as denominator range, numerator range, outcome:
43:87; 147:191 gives 1.55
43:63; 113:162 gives 0.98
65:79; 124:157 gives 1.39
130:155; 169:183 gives 1.41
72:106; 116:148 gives 1.68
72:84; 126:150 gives 1.60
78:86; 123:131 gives 2.00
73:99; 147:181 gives 2.37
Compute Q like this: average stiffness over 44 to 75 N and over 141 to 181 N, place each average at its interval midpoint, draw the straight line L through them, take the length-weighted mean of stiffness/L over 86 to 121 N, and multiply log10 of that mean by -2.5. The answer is 0.46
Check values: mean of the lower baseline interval 127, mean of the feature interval 95.3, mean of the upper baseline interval 168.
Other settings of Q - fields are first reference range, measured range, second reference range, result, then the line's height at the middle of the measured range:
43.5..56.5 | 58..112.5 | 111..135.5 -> 0.42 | 138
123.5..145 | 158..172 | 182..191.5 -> -0.13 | 164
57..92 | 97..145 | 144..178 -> 0.09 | 134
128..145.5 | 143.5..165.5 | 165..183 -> 0.08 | 165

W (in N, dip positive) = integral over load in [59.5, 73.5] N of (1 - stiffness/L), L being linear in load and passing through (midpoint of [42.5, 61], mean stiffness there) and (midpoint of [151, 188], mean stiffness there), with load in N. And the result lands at 3.4 N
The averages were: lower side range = 144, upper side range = 181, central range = 113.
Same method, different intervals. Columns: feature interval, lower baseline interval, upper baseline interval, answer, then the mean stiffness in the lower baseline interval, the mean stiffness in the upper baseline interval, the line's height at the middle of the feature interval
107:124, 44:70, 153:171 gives 3.9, 132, 175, 156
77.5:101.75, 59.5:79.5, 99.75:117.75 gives 8.4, 107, 111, 109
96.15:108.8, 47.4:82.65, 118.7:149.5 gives 2.6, 115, 136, 126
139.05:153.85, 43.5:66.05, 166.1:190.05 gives 3.4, 138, 191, 177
